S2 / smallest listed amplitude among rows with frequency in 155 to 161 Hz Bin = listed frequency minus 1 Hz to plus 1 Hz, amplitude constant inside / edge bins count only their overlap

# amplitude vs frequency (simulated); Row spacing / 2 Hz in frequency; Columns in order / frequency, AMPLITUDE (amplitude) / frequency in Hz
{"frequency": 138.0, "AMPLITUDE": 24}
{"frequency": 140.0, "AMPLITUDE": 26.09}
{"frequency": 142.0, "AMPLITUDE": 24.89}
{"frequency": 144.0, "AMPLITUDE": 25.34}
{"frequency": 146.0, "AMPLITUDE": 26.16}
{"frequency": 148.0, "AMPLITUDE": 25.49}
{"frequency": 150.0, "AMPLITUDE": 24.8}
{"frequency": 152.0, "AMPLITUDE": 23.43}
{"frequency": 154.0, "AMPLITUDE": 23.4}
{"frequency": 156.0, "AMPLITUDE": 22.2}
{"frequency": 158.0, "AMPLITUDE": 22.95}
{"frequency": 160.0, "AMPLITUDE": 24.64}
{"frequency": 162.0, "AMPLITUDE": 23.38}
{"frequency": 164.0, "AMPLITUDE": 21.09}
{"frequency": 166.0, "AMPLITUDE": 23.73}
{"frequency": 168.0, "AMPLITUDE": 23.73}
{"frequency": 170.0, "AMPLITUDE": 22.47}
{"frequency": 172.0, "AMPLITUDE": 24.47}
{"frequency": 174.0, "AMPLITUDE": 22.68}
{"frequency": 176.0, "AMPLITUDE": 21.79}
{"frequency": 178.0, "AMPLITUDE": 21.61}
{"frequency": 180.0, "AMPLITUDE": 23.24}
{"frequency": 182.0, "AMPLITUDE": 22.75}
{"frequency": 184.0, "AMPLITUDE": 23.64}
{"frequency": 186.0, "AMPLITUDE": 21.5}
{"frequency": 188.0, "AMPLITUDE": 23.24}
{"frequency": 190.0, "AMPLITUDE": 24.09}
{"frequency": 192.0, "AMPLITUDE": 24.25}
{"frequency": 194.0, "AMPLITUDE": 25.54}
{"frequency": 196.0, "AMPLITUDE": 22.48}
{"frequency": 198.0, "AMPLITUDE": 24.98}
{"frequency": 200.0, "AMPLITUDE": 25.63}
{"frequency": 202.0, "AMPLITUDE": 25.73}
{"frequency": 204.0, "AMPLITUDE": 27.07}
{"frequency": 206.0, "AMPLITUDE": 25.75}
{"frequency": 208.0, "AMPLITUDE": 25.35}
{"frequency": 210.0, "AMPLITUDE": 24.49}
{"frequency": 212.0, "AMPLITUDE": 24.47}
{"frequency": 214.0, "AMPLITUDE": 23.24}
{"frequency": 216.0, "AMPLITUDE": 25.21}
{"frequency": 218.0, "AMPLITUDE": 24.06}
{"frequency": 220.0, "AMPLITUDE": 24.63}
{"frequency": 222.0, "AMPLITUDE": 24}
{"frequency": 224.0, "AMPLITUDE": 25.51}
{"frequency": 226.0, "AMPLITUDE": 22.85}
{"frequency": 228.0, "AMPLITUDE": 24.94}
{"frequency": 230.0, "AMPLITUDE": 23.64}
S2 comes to 22.2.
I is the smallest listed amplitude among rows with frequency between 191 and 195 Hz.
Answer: 24.25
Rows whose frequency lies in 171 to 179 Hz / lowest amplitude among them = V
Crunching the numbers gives 21.61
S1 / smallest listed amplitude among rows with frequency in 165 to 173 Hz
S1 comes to 22.47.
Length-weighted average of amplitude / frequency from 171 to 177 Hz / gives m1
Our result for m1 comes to 23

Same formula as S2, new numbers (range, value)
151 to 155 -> 23.4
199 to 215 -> 23.24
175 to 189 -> 21.5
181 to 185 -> 22.75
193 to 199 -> 22.48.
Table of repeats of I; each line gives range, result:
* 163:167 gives 21.09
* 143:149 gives 25.34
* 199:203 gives 25.63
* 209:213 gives 24.47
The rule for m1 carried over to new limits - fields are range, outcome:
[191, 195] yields 24.9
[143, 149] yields 25.7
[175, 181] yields 22.2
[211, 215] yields 23.9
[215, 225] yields 24.7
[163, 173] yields 23.1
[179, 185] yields 23.2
